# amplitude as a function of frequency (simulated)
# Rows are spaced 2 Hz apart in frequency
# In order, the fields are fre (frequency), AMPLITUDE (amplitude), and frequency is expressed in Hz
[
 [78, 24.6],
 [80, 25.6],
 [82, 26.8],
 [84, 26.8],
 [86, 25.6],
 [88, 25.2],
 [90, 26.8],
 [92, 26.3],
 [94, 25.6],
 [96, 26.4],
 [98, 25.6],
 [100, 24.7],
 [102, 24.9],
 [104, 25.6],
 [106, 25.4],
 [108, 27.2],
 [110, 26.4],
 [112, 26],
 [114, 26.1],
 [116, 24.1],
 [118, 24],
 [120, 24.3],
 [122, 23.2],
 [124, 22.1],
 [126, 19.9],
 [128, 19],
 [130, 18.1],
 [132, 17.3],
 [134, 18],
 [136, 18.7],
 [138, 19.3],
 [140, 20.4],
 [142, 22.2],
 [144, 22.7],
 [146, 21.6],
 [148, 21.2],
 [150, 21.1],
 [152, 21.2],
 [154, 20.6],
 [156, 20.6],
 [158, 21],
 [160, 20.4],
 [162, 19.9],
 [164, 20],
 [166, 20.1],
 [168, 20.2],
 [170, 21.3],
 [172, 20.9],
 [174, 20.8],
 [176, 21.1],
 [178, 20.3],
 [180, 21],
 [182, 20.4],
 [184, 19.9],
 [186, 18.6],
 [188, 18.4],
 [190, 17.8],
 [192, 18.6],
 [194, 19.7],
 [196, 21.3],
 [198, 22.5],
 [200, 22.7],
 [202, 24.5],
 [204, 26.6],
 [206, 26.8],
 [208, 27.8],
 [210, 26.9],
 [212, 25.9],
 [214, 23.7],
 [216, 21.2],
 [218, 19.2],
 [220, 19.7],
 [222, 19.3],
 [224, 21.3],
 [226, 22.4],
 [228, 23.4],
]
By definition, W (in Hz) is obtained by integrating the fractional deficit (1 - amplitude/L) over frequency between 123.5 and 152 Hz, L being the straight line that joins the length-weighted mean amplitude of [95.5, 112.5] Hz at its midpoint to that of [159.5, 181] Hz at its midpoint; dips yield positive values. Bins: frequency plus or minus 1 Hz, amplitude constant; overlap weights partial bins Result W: 3.6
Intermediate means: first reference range 25.8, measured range 20.1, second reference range 20.5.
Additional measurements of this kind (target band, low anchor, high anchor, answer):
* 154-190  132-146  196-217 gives 3.4 Hz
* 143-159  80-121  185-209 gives 1.7 Hz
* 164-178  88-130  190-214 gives 1.9 Hz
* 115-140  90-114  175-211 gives 4.2 Hz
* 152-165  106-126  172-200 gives 0.8 Hz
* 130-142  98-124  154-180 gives 2.1 Hz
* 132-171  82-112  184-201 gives 3.5 Hz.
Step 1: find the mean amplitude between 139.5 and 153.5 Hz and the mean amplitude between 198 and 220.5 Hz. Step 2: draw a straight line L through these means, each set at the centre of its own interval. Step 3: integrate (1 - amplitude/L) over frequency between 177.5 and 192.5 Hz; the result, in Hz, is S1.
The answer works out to 2.4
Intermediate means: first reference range 21.5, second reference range 24.1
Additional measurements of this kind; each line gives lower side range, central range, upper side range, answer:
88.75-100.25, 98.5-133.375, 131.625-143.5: -0.8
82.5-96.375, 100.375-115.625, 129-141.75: -1.8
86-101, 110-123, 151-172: -0.4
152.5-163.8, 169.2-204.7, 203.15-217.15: 3.6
